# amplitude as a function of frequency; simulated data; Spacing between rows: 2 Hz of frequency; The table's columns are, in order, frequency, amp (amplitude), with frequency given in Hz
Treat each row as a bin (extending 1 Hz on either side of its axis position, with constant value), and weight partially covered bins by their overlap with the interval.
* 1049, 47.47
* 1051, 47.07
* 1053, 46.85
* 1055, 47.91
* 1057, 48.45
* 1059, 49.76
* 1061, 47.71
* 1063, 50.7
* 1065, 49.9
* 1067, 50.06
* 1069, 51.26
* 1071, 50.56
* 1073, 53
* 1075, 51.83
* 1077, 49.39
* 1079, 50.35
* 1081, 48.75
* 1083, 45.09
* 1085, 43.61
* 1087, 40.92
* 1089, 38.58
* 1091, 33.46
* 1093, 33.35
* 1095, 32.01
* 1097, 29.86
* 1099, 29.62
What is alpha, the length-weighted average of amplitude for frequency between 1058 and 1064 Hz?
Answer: 49.4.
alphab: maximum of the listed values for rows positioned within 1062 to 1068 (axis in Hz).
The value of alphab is 50.7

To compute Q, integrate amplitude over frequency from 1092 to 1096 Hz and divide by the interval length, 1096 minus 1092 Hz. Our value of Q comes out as 32.7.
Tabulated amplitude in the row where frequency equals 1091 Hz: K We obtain 33.46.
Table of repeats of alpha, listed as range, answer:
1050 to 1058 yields 47.6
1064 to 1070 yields 50.4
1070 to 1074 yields 51.8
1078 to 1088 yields 45.7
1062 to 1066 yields 50.3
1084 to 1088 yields 42.3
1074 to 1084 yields 49.1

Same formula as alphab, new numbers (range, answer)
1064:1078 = 53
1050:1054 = 47.07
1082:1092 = 45.09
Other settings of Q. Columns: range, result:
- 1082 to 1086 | 44.4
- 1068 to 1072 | 50.9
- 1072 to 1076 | 52.4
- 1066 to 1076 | 51.3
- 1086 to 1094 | 36.6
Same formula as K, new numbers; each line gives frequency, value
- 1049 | 47.47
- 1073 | 53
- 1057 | 48.45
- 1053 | 46.85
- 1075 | 51.83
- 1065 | 49.9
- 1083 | 45.09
